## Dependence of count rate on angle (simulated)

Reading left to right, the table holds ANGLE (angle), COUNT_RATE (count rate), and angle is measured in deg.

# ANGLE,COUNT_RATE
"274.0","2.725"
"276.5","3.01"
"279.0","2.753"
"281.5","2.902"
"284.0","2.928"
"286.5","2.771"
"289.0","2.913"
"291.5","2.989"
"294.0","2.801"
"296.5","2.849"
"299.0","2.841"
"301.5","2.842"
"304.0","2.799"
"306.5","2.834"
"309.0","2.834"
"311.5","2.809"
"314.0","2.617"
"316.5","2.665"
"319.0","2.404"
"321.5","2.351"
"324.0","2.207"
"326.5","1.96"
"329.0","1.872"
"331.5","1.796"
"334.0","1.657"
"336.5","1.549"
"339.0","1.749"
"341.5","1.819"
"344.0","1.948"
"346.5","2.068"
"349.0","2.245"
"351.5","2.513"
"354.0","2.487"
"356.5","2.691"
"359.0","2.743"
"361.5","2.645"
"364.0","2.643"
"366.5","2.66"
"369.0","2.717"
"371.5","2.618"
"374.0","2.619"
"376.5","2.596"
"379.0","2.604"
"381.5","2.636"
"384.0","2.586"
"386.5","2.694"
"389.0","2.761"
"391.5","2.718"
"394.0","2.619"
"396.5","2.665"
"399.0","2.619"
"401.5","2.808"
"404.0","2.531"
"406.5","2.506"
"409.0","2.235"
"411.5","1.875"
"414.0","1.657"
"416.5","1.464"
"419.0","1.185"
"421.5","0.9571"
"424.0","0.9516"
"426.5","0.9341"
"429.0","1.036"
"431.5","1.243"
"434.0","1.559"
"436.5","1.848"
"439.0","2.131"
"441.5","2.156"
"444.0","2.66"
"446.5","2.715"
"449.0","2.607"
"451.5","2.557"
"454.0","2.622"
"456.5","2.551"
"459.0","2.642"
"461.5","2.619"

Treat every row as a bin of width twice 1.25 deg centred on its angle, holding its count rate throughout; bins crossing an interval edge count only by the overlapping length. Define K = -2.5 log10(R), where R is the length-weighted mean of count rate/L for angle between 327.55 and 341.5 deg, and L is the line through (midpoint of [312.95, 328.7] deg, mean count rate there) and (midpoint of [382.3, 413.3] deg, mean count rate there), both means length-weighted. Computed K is 0.338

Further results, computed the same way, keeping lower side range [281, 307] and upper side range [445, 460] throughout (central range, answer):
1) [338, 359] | 0.24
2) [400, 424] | 0.39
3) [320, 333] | 0.35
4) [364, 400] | 0.03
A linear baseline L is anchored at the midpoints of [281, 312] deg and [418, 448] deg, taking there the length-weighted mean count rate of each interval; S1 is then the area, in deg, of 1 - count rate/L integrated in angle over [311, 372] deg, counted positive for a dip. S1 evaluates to 3.6 deg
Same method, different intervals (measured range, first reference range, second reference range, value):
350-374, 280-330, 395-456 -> -2.94 deg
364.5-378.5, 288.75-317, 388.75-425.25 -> -1.83 deg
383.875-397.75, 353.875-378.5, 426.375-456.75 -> -1.25 deg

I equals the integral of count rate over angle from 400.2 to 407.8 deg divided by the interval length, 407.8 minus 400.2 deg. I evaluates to 2.61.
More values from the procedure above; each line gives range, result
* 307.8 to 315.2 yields 2.75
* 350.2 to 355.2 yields 2.5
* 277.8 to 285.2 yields 2.86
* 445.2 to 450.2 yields 2.66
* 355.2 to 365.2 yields 2.68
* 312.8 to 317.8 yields 2.64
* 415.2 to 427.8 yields 1.1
